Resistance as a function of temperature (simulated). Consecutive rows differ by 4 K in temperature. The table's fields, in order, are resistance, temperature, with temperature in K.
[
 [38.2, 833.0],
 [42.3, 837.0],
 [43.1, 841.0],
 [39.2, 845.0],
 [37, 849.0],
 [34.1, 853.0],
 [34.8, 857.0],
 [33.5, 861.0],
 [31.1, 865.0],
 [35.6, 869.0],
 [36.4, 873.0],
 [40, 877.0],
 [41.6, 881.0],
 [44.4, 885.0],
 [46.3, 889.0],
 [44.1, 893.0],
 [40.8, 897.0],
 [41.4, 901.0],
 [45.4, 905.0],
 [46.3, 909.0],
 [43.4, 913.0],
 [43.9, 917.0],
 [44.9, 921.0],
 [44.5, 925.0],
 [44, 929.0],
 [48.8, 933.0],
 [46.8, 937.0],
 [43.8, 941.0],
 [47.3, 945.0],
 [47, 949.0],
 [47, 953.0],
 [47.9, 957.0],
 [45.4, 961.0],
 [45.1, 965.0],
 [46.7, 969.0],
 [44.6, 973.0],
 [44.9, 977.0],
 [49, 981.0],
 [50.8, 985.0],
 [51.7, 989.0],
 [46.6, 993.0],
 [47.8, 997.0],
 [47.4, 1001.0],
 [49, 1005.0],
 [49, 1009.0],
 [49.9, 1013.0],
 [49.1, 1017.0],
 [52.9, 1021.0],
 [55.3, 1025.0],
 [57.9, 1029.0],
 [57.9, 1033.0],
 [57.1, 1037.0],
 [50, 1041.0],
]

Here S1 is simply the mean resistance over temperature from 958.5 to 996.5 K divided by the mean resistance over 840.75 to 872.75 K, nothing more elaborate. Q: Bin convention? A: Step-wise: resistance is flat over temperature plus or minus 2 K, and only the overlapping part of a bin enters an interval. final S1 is 1.32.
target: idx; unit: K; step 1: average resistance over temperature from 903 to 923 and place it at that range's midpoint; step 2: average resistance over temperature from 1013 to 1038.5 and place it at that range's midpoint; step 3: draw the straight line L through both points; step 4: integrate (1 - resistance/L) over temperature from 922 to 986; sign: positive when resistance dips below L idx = 2.6 K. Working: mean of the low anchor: 44.8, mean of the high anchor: 54.6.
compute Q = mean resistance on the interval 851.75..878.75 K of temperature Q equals 35.1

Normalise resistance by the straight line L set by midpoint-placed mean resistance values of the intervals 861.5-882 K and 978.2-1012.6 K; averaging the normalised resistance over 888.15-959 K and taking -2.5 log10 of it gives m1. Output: -0.089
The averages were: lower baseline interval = 36.5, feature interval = 45.2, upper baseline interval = 48.9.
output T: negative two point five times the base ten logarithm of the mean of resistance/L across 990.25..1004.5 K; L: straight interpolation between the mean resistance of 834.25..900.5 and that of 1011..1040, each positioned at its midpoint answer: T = 0.08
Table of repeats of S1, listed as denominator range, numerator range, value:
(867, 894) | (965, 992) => 1.16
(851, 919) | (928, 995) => 1.17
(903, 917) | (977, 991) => 1.11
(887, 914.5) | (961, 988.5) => 1.07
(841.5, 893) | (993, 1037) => 1.35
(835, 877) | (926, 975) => 1.25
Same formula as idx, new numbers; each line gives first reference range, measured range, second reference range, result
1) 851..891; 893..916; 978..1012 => -1.6 K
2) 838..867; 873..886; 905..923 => -0.3 K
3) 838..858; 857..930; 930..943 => 1.8 K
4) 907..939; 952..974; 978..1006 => 0.5 K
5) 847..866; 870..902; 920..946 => -2.5 K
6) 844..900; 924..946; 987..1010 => -1.2 K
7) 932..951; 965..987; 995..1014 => 0.3 K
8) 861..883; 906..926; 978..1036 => -1.6 K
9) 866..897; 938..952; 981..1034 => -0.1 K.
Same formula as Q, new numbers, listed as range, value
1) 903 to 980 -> 45.7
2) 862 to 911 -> 41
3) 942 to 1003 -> 47.2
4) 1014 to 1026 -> 52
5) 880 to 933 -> 44.2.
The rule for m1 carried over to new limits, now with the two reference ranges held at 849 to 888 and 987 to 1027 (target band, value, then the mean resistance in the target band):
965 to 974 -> 0.018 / 45.6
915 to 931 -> -0.056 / 44.3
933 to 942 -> -0.068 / 46.2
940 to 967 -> -0.033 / 46.3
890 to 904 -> -0.077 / 42.6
